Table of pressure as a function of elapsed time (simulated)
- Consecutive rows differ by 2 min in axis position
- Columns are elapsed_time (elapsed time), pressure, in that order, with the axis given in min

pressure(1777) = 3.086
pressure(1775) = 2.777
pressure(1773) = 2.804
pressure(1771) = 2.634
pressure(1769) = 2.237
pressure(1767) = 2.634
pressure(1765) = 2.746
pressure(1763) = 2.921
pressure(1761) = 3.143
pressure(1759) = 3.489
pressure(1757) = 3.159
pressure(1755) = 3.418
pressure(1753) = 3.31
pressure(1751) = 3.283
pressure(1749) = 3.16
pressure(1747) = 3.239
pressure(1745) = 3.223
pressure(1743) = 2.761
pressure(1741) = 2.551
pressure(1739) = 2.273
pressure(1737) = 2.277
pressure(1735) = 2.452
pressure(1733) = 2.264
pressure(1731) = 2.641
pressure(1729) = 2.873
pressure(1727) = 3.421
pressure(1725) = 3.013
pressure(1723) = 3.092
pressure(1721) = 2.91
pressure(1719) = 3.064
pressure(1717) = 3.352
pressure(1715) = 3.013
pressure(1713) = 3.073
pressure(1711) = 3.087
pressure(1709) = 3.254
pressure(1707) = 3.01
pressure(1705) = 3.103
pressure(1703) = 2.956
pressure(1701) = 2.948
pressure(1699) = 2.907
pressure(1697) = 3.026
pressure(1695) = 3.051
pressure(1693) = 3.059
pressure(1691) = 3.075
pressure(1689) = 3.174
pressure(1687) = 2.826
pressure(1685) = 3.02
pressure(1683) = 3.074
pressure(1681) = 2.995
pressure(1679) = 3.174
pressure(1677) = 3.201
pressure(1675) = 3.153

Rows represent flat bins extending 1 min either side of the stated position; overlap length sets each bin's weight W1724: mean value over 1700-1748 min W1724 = 2.91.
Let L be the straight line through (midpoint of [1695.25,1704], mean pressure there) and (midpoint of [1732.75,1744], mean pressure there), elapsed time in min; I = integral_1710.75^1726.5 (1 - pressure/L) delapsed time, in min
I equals -2.2 min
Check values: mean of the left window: 2.97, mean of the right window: 2.44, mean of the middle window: 3.09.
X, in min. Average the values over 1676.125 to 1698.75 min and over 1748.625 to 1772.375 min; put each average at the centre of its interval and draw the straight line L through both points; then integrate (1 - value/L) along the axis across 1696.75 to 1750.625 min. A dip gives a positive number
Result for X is 1.84 min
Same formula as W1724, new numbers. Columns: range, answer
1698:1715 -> 3.04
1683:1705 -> 3.01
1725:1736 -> 2.76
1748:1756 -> 3.29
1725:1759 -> 2.92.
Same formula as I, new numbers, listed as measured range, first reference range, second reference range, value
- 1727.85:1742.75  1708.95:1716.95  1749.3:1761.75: 3.30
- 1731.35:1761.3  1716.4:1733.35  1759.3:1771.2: -0.65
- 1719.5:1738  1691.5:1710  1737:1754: 1.21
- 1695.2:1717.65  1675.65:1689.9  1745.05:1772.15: -0.03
